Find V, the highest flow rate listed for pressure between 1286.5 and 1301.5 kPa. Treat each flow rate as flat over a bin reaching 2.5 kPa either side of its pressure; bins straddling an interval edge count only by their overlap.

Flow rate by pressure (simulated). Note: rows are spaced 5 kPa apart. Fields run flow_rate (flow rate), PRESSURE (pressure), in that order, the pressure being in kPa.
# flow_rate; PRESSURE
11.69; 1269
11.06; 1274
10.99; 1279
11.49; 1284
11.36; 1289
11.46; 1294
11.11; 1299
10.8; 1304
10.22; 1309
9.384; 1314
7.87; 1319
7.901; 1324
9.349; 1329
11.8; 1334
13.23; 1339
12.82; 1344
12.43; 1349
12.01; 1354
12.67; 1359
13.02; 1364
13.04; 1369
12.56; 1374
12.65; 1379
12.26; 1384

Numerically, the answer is 11.46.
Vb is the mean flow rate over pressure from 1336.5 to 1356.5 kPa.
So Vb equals 12.6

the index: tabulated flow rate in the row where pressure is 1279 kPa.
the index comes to 10.99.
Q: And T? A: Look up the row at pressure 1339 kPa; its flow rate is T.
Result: 13.23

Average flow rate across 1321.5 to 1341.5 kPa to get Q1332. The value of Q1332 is 10.6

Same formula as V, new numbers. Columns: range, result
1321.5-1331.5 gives 9.349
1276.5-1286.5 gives 11.49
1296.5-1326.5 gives 11.11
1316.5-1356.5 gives 13.23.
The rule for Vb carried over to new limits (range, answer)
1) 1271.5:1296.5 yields 11.3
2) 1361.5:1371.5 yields 13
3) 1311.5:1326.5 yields 8.38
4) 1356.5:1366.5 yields 12.8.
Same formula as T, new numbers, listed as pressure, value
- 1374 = 12.56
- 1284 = 11.49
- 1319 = 7.87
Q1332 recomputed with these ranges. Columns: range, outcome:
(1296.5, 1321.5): 9.88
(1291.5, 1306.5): 11.1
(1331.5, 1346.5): 12.6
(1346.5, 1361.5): 12.4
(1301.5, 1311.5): 10.5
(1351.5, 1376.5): 12.7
